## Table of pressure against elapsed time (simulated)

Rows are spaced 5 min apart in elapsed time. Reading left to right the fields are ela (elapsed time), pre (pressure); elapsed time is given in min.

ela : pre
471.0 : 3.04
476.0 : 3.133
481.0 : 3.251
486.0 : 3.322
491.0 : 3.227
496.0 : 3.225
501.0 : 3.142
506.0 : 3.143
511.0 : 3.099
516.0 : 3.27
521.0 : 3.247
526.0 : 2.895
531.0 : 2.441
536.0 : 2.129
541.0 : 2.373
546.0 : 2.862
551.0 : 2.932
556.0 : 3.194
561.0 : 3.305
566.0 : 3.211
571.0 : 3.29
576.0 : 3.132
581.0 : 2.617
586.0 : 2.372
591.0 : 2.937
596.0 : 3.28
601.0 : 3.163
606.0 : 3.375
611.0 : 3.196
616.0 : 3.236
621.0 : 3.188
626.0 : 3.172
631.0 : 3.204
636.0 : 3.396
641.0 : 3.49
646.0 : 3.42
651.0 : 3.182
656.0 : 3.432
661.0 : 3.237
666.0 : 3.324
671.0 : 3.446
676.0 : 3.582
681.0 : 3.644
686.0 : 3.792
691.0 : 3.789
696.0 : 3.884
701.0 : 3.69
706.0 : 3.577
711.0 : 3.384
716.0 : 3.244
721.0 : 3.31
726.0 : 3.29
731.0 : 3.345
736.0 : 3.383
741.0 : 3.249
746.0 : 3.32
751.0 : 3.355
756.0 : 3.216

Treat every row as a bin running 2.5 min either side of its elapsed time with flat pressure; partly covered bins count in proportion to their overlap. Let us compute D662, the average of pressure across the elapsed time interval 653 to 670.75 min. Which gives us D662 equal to 3.34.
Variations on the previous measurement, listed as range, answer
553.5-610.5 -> 3.08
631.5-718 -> 3.5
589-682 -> 3.31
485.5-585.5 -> 2.98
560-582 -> 3.13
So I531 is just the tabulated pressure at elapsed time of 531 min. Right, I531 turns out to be 2.441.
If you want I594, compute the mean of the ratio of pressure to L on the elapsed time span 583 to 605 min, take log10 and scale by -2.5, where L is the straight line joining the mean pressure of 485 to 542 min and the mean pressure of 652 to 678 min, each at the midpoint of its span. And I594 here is 0.08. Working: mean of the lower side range 2.97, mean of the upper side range 3.39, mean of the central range 2.96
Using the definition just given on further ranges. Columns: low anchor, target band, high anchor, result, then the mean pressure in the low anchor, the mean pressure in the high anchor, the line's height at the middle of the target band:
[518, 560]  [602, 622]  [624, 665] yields -0.03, 2.78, 3.32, 3.15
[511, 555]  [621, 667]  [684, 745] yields -0.03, 2.8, 3.49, 3.22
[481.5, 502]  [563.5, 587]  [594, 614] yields 0.10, 3.24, 3.25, 3.25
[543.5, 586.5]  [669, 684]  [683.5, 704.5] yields 0.03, 3.02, 3.78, 3.68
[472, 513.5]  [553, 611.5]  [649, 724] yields 0.08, 3.19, 3.5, 3.33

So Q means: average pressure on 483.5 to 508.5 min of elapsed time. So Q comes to 3.21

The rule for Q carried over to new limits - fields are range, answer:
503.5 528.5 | 3.13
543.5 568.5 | 3.1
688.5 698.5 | 3.84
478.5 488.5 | 3.29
